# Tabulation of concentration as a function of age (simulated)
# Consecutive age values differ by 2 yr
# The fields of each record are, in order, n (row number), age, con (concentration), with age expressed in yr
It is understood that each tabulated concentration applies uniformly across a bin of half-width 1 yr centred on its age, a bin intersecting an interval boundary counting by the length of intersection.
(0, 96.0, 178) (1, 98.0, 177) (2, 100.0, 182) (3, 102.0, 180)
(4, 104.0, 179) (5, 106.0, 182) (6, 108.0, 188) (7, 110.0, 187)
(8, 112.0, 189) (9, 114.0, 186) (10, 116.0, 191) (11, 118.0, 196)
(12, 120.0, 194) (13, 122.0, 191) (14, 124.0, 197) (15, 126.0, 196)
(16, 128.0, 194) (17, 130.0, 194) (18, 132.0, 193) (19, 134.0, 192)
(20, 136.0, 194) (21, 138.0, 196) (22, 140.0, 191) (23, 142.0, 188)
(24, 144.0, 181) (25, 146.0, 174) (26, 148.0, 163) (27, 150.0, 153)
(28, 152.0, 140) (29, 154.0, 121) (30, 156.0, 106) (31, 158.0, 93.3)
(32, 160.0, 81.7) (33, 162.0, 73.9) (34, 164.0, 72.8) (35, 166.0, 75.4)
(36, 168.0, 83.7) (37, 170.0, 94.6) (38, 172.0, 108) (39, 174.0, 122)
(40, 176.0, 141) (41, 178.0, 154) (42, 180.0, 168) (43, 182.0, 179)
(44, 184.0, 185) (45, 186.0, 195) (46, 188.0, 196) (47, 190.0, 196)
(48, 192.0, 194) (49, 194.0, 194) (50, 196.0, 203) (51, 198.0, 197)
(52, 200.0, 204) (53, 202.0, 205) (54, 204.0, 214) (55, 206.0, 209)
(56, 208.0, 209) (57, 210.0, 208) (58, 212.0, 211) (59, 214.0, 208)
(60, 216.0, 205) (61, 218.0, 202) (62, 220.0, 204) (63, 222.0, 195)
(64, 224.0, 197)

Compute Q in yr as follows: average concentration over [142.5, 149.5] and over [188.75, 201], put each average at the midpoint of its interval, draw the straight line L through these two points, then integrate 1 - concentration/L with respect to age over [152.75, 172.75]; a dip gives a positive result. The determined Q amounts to 9.9 yr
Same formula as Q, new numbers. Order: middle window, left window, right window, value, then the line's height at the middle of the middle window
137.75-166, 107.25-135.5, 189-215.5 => 8.9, 197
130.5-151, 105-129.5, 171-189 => -0.3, 180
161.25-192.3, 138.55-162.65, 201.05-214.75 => 6.4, 172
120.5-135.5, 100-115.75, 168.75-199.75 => -1.1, 180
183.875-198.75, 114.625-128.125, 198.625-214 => 0.7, 206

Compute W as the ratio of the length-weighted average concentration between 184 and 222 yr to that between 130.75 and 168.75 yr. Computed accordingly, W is 1.43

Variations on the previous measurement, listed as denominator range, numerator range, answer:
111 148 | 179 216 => 1.05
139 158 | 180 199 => 1.25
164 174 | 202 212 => 2.28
